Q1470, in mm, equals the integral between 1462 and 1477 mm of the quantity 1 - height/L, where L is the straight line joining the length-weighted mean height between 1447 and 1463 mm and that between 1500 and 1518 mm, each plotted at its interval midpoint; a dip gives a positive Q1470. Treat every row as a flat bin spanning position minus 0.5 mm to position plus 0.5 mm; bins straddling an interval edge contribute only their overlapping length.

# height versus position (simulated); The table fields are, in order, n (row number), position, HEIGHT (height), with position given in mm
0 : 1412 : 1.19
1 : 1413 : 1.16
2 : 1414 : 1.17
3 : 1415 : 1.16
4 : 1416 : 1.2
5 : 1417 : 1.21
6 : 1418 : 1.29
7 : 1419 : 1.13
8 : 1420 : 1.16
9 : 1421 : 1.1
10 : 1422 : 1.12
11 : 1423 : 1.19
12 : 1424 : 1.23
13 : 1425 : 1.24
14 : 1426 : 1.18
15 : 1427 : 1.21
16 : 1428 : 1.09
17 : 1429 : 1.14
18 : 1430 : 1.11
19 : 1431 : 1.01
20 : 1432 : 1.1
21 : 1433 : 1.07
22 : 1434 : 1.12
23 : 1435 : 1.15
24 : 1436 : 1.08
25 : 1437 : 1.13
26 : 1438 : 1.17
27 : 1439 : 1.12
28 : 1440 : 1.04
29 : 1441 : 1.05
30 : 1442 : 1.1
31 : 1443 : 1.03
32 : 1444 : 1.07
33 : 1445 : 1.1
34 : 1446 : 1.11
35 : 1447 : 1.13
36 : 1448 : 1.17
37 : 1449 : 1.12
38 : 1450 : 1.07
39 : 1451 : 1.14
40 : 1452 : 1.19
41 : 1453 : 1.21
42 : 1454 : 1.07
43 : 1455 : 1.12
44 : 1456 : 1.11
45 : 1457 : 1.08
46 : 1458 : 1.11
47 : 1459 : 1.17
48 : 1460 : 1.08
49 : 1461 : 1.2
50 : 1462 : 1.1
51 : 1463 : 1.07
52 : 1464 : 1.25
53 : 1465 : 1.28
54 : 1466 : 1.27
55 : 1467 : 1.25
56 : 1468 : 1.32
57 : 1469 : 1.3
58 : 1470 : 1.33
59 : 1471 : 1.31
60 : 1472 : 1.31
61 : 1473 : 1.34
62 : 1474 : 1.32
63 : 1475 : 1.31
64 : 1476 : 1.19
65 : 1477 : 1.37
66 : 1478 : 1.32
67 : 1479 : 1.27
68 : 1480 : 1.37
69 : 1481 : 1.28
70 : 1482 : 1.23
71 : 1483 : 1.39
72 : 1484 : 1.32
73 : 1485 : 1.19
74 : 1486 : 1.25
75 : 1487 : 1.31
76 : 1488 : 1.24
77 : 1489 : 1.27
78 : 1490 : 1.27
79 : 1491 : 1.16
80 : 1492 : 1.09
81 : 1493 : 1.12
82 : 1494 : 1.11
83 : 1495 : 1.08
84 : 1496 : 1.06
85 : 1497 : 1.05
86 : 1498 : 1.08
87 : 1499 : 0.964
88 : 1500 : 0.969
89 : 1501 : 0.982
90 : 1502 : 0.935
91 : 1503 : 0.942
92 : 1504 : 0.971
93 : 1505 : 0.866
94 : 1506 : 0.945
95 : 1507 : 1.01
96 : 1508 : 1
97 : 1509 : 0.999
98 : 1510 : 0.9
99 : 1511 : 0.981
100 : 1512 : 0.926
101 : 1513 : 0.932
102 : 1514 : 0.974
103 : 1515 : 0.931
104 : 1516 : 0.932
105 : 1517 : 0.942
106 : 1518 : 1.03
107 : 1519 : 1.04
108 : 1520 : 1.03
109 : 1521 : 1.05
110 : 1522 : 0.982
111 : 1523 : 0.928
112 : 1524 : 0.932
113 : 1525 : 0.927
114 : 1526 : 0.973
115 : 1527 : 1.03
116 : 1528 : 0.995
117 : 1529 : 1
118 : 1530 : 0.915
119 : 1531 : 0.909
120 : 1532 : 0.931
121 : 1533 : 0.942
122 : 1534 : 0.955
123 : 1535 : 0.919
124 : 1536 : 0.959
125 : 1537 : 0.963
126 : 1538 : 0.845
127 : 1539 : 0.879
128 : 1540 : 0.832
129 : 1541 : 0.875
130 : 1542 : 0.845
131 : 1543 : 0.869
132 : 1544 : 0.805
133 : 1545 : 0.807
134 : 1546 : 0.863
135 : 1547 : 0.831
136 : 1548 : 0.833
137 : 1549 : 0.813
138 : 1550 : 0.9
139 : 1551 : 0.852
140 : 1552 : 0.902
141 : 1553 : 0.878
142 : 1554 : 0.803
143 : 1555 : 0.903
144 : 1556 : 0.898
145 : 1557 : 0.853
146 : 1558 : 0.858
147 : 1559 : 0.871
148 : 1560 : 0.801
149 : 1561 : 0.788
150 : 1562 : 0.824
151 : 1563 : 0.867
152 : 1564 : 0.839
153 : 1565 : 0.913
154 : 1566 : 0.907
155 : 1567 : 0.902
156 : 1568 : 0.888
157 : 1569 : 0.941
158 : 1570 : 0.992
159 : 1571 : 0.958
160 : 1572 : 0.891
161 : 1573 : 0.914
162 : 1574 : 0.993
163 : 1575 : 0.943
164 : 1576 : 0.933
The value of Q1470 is -2.7 mm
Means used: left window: 1.13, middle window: 1.27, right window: 0.954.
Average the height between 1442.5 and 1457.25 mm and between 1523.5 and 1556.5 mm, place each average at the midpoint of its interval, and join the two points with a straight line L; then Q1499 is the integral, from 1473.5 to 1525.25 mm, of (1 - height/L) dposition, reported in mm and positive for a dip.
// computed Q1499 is -4.8 mm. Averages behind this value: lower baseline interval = 1.12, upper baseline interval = 0.896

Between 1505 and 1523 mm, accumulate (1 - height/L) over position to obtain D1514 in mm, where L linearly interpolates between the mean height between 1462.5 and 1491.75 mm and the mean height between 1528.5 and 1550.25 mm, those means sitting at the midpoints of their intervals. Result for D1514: 1.2 mm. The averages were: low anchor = 1.28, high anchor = 0.886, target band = 0.972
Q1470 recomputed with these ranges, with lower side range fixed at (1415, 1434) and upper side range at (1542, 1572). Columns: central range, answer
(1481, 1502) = -3.00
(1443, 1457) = -0.26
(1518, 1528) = -0.52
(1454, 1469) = -1.40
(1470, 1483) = -3.31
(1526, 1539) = -0.35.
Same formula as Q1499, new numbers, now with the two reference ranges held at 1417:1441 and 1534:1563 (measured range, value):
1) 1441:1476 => -3.65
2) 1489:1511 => -1.22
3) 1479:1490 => -2.99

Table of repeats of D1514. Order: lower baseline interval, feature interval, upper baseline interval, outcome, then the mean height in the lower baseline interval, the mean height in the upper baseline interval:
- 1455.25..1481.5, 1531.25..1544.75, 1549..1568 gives 0.8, 1.24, 0.864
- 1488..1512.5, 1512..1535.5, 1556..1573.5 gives 0.3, 1.03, 0.883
